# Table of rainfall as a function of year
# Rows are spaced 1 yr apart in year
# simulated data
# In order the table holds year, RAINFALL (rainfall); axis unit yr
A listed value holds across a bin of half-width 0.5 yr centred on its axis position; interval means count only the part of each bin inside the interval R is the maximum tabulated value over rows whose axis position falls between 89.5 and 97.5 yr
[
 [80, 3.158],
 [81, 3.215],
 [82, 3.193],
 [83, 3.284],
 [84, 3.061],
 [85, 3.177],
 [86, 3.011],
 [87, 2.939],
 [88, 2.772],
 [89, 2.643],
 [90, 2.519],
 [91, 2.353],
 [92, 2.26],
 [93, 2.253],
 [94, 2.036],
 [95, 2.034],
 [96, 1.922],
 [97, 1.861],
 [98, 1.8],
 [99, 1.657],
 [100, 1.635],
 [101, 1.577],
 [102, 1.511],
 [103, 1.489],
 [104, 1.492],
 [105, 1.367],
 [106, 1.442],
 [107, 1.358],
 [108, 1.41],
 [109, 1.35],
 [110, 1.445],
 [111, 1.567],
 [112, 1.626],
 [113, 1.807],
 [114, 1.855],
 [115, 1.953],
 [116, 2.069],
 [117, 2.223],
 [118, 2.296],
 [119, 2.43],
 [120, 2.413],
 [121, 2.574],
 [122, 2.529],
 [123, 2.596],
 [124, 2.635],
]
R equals 2.519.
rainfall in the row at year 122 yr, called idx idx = 2.529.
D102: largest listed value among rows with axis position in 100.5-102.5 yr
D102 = 1.577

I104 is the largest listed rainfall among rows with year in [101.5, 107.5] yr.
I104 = 1.511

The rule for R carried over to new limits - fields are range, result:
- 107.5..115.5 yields 1.953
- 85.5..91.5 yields 3.011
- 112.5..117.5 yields 2.223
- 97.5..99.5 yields 1.8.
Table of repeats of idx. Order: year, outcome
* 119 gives 2.43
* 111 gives 1.567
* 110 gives 1.445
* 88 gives 2.772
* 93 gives 2.253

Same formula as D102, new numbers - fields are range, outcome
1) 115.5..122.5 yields 2.574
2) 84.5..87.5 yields 3.177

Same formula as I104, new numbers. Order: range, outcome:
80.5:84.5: 3.284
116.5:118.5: 2.296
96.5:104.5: 1.861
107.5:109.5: 1.41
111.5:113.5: 1.807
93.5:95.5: 2.036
